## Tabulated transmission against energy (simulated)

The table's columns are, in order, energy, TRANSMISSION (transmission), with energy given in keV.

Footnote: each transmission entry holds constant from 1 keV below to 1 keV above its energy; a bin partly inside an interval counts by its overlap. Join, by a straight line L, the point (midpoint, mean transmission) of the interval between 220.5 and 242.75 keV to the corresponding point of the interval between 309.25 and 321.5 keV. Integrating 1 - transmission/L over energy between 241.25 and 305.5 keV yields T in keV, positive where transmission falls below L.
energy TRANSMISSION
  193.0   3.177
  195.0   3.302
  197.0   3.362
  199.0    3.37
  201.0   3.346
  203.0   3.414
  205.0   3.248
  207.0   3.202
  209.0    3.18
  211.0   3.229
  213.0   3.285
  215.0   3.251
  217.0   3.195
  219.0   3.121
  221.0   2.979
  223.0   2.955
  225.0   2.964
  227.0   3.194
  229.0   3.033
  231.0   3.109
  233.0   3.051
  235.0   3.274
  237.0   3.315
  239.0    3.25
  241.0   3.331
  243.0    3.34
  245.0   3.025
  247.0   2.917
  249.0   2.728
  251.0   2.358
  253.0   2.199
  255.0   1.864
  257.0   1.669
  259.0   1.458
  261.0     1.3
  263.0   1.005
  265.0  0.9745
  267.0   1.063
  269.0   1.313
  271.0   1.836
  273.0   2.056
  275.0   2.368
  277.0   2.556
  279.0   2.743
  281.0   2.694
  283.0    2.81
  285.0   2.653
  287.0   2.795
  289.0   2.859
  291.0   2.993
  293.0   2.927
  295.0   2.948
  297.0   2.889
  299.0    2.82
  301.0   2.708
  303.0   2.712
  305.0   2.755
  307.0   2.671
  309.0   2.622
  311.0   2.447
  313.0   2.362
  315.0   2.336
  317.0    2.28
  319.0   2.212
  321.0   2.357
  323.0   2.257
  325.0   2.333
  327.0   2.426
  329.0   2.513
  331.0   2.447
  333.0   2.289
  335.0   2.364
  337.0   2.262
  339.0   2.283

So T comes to 8.4 keV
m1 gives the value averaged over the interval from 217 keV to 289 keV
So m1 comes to 2.51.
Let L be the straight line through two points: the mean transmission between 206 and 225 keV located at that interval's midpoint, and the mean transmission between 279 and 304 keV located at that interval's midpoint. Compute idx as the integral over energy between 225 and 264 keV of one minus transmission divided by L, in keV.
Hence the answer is 5.4 keV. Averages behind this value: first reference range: 3.15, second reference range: 2.81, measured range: 2.61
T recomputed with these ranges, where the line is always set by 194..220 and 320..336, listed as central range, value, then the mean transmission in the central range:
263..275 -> 5.6 keV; 1.49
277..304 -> -1.6 keV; 2.8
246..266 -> 7.4 keV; 1.85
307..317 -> 0.2 keV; 2.45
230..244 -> -0.9 keV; 3.24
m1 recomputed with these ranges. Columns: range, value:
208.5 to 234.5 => 3.12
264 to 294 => 2.31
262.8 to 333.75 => 2.41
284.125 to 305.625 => 2.83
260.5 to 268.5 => 1.09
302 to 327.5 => 2.44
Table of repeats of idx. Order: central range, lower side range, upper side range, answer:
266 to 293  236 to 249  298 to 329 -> 3.9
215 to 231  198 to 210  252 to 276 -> -1.9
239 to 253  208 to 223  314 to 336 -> 0.1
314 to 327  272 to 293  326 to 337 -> 0.8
